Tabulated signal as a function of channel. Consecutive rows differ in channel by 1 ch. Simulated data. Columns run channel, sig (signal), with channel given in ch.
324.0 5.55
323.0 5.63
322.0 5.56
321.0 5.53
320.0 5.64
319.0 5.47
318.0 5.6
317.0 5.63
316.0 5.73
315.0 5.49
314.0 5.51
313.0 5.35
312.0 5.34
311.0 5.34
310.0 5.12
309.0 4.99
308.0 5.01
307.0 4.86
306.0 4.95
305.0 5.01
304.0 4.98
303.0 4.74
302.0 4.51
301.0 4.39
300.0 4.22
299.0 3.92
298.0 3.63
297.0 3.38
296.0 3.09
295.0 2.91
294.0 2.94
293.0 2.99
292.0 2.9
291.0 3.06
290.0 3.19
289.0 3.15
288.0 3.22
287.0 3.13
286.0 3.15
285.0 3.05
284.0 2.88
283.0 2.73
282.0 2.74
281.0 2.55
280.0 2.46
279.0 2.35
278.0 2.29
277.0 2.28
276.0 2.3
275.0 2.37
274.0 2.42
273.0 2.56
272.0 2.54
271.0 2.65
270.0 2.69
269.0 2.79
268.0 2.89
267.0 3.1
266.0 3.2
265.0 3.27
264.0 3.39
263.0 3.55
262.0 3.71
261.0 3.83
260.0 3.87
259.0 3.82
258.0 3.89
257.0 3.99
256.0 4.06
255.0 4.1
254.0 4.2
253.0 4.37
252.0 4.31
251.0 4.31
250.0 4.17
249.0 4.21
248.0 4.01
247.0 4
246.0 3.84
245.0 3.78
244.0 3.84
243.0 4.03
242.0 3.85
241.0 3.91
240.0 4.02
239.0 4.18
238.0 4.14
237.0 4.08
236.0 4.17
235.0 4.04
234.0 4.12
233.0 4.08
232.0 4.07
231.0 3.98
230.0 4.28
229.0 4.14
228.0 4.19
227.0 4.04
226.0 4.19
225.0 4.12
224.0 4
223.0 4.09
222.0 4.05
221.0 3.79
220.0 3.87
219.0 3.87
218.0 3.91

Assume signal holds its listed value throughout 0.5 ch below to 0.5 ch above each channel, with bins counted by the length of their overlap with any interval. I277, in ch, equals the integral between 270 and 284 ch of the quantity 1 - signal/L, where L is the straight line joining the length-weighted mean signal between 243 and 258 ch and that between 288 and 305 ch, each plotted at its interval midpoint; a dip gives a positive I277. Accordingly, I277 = 4.9 ch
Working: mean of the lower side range 4.08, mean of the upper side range 3.65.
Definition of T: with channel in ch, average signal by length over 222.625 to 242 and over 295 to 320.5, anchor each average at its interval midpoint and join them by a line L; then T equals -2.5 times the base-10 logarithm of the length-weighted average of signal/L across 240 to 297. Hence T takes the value 0.31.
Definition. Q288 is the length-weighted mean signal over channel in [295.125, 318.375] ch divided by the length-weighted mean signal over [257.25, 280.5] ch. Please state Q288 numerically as 1.61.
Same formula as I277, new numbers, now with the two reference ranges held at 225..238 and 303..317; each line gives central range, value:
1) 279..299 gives 7.74 ch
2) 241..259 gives 1.35 ch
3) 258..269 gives 2.66 ch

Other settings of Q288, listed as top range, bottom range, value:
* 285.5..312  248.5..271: 1.08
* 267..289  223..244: 0.66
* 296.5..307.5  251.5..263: 1.11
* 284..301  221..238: 0.80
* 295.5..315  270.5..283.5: 1.88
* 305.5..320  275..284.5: 2.13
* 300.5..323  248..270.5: 1.40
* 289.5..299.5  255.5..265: 0.85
